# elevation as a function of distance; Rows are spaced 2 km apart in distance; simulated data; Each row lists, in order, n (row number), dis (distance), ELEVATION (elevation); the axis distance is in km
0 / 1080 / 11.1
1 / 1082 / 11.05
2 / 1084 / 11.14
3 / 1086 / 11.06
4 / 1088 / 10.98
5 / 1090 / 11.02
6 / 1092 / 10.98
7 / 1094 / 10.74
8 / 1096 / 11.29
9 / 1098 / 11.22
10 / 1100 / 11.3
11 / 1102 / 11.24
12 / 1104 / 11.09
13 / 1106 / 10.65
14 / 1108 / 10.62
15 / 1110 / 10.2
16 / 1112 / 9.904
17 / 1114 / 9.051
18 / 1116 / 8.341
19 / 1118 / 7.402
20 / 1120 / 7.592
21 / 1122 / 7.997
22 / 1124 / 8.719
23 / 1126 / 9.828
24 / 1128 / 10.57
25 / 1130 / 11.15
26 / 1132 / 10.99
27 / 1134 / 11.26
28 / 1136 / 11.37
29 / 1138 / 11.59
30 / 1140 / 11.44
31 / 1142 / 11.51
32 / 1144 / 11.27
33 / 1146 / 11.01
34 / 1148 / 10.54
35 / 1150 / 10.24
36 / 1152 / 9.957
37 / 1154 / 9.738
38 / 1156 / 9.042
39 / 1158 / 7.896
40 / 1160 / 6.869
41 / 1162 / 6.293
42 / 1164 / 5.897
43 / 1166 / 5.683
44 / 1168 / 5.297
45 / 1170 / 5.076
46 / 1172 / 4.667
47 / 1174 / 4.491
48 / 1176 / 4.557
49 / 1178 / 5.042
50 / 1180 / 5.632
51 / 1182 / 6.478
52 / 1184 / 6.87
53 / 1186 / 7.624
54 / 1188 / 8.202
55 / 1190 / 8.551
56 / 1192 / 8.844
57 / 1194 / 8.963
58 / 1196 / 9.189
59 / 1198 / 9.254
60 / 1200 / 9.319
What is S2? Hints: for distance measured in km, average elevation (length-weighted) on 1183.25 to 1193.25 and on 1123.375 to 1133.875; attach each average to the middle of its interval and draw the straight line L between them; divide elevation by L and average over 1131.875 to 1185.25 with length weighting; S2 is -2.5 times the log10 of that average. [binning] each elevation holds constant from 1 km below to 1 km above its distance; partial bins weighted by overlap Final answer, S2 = 0.15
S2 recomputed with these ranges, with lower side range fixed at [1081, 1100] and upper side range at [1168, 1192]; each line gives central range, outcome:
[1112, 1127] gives 0.116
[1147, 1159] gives -0.240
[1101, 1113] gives -0.047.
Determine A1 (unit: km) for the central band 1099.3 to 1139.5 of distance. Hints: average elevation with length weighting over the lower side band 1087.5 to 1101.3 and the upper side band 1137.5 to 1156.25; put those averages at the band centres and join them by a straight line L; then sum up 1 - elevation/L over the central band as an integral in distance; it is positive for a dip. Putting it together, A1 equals 3.1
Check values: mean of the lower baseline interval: 11.1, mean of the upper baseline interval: 10.7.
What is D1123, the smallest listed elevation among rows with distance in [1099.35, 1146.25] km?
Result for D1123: 7.402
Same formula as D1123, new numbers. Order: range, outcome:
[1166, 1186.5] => 4.491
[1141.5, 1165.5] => 5.897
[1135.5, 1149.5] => 10.54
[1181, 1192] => 6.478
